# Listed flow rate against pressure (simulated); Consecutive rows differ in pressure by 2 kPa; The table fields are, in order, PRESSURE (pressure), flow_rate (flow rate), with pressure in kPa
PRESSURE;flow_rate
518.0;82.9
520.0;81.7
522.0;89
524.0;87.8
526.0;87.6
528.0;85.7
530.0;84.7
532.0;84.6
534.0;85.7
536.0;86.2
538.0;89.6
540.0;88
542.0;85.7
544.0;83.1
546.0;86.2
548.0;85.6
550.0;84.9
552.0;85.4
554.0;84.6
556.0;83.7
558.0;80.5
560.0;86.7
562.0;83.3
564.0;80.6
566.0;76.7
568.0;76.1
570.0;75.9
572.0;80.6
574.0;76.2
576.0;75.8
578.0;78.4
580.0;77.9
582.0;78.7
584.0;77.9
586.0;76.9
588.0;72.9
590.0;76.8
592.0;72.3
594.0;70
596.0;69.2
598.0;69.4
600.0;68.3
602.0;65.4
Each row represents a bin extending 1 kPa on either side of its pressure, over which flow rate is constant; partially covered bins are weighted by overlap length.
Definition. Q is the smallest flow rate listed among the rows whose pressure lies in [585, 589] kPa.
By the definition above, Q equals 72.9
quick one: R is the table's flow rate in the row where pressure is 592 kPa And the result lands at 72.3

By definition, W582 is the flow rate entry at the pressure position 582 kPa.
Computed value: 78.7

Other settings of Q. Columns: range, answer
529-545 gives 83.1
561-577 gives 75.8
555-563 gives 80.5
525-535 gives 84.6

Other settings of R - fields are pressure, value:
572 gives 80.6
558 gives 80.5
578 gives 78.4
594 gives 70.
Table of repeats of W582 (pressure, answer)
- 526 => 87.6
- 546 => 86.2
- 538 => 89.6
